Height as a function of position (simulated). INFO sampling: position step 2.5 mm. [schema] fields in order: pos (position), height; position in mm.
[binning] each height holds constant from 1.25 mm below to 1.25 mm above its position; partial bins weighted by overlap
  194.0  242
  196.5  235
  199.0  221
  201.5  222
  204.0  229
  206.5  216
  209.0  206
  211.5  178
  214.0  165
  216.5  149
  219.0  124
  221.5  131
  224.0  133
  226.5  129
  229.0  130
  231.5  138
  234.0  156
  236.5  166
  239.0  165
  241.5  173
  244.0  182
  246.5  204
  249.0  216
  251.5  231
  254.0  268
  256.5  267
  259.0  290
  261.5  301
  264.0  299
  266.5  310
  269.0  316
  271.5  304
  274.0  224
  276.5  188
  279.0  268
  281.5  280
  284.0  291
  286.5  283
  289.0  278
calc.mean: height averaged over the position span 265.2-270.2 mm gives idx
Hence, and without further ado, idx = 313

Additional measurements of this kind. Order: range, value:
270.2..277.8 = 239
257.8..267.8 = 300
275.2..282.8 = 245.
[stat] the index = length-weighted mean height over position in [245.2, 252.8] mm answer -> 217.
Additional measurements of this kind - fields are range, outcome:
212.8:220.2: 146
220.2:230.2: 131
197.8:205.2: 224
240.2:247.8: 186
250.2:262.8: 271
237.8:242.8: 169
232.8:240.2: 162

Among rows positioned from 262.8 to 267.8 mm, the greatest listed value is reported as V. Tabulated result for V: 310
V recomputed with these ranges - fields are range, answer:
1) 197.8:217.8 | 229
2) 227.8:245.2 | 182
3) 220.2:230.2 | 133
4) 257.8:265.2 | 301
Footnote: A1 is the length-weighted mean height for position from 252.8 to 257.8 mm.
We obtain 268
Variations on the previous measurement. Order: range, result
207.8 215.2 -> 183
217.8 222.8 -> 128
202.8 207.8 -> 222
